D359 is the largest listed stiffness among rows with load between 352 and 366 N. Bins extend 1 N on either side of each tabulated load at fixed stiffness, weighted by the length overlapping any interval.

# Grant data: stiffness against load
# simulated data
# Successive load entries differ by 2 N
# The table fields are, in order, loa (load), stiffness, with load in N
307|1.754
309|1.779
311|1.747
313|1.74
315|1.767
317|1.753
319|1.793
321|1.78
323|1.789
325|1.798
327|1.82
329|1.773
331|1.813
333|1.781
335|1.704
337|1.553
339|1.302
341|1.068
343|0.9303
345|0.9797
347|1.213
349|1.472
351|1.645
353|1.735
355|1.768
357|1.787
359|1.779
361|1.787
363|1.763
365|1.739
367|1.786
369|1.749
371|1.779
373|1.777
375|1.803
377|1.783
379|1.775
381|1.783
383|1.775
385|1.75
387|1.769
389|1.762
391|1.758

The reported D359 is 1.787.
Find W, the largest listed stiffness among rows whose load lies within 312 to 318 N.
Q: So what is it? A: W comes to 1.767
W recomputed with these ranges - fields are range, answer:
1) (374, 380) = 1.803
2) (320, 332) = 1.82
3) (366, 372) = 1.786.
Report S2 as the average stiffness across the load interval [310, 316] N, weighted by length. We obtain 1.75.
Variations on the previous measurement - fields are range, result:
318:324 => 1.79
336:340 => 1.43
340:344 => 0.999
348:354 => 1.62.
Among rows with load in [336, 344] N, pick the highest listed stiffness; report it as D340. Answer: 1.553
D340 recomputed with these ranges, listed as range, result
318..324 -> 1.793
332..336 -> 1.781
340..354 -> 1.735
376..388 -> 1.783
